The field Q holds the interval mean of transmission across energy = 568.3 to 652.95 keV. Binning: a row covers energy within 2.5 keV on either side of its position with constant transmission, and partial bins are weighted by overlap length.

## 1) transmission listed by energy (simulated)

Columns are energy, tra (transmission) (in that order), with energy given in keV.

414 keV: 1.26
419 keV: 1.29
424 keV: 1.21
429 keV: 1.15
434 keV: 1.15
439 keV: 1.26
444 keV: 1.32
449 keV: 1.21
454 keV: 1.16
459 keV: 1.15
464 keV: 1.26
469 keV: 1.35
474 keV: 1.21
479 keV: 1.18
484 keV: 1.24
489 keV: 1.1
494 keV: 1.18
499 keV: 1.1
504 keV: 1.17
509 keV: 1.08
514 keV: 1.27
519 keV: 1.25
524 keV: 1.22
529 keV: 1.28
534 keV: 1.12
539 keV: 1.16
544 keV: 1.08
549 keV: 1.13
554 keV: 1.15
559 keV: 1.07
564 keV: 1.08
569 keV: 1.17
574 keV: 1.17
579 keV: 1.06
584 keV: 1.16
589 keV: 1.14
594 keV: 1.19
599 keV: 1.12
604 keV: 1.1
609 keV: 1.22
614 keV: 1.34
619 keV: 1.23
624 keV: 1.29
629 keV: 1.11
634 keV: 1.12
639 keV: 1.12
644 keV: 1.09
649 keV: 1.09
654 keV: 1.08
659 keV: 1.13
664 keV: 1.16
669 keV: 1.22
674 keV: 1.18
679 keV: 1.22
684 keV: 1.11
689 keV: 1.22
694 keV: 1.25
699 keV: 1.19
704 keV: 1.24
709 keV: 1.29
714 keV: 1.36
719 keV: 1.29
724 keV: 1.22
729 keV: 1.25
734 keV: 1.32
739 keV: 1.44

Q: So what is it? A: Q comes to 1.16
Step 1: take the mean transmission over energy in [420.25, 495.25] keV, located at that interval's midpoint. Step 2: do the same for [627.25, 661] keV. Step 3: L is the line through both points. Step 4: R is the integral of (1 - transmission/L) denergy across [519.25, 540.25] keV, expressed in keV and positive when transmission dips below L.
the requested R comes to -0.6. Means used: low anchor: 1.21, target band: 1.2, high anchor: 1.11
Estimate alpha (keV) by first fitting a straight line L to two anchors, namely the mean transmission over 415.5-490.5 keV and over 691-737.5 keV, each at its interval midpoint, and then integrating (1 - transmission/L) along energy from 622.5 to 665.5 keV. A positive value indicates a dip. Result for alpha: 4.41 keV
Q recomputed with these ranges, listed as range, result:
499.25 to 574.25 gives 1.16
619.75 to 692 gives 1.16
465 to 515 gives 1.19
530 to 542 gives 1.16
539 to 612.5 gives 1.14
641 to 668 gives 1.12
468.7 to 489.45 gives 1.21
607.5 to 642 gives 1.2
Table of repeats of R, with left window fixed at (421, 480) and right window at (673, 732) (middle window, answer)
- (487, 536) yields 1.8 keV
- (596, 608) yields 1.0 keV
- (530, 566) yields 3.1 keV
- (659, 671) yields 0.6 keV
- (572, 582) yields 0.9 keV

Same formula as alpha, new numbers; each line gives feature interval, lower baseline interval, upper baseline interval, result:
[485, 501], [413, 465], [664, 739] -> 1.11 keV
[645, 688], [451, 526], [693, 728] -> 3.45 keV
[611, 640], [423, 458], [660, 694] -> -0.36 keV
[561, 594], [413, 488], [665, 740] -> 2.73 keV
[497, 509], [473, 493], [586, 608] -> 0.50 keV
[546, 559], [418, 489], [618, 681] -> 0.68 keV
